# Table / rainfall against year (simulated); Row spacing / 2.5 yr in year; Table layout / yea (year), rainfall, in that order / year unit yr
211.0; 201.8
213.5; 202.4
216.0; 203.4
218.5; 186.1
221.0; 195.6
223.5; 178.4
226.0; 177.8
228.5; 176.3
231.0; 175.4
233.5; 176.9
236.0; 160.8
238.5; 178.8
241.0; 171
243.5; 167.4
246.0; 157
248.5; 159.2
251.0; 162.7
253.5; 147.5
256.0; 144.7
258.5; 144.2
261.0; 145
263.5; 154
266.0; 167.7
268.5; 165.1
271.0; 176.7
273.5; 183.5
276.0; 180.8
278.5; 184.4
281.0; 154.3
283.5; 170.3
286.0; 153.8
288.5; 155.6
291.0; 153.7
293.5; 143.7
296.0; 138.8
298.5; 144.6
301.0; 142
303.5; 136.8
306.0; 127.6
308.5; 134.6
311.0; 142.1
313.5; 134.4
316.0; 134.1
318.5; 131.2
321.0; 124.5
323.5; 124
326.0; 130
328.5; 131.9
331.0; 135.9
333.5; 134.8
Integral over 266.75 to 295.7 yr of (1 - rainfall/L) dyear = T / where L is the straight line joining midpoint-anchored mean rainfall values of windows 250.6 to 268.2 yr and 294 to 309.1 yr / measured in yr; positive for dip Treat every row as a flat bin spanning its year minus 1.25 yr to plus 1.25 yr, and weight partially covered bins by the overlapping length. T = -3.9 yr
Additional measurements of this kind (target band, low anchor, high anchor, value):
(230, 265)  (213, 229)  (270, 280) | 4.64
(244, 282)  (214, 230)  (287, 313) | 0.16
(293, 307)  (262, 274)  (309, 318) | 0.66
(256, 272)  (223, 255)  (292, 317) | -0.10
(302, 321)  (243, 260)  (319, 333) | 0.08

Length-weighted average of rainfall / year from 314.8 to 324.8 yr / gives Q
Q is 128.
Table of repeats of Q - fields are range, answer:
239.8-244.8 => 169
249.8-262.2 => 149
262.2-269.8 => 162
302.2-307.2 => 132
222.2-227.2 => 178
